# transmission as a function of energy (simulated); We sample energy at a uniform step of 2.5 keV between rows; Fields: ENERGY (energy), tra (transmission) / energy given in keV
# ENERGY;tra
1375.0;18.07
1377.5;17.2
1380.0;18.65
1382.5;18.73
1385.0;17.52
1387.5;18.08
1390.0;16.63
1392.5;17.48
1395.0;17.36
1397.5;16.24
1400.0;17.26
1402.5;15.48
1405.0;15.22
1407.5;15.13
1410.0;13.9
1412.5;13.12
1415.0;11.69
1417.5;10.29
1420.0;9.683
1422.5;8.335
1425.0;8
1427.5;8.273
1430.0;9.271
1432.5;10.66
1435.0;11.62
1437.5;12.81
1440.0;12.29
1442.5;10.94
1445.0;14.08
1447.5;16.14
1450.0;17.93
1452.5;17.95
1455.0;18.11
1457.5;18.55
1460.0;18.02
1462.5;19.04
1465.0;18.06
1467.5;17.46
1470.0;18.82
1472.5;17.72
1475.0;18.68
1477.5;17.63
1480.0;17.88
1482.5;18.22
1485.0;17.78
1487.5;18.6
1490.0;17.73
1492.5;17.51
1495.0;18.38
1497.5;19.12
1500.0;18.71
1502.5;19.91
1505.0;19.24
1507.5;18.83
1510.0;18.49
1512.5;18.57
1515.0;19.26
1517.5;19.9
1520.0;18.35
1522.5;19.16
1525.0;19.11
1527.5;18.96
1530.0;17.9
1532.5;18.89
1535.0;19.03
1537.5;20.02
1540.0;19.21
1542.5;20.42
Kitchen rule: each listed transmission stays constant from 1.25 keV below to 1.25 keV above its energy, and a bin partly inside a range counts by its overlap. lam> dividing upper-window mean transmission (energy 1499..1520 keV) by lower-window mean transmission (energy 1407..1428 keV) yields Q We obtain 1.8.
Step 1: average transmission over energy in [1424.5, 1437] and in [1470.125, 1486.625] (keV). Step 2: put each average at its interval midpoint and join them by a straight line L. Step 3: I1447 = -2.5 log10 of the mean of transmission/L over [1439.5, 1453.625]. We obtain -0.18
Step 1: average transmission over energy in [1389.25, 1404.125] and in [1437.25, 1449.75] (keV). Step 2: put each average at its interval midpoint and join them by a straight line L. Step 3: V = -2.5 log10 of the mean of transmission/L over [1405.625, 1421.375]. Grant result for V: 0.254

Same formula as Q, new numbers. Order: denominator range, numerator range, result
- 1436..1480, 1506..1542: 1.14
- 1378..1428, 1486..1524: 1.30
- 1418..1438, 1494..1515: 1.94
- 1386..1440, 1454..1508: 1.39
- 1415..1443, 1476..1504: 1.79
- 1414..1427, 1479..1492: 1.90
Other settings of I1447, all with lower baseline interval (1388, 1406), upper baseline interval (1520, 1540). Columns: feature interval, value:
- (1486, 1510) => -0.01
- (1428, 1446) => 0.45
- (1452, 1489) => -0.02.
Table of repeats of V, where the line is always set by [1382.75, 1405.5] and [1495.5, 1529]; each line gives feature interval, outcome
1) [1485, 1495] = 0.04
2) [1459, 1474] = 0.00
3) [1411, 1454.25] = 0.42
